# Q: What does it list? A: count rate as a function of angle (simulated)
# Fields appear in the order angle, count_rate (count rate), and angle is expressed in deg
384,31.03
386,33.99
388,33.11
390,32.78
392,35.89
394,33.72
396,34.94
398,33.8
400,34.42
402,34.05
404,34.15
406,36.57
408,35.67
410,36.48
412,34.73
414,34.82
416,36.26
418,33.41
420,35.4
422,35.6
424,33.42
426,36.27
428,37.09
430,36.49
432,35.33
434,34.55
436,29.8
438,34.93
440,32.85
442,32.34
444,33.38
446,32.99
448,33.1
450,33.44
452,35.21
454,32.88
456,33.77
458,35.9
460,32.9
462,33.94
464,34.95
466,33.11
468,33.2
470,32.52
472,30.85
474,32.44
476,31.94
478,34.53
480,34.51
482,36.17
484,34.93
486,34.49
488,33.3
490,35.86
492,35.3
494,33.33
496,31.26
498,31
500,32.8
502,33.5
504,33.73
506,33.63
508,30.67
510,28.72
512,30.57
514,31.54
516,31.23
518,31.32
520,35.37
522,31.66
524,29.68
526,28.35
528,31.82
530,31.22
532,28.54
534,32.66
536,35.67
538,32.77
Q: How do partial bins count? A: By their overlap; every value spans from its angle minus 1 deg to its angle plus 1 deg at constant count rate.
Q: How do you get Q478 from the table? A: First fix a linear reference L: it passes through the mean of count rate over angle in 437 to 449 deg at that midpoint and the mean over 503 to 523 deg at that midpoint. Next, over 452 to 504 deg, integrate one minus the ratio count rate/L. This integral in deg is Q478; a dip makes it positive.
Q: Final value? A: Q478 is -1.7 deg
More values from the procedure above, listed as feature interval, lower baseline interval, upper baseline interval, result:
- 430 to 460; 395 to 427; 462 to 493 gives 0.7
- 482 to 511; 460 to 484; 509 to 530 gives -0.8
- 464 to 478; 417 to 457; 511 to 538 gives 0.2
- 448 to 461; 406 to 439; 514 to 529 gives 0.0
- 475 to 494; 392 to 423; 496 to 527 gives -1.2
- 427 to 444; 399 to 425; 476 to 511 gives 0.2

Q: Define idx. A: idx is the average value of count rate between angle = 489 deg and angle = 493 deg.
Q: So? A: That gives 35.6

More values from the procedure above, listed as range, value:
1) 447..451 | 33.3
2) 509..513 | 29.6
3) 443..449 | 33.2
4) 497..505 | 32.8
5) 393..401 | 34.2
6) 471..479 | 32.4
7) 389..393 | 34.3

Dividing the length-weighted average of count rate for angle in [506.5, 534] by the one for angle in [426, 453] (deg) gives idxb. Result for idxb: 0.91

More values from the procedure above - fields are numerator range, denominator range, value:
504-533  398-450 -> 0.90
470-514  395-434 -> 0.94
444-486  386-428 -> 0.97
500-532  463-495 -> 0.93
